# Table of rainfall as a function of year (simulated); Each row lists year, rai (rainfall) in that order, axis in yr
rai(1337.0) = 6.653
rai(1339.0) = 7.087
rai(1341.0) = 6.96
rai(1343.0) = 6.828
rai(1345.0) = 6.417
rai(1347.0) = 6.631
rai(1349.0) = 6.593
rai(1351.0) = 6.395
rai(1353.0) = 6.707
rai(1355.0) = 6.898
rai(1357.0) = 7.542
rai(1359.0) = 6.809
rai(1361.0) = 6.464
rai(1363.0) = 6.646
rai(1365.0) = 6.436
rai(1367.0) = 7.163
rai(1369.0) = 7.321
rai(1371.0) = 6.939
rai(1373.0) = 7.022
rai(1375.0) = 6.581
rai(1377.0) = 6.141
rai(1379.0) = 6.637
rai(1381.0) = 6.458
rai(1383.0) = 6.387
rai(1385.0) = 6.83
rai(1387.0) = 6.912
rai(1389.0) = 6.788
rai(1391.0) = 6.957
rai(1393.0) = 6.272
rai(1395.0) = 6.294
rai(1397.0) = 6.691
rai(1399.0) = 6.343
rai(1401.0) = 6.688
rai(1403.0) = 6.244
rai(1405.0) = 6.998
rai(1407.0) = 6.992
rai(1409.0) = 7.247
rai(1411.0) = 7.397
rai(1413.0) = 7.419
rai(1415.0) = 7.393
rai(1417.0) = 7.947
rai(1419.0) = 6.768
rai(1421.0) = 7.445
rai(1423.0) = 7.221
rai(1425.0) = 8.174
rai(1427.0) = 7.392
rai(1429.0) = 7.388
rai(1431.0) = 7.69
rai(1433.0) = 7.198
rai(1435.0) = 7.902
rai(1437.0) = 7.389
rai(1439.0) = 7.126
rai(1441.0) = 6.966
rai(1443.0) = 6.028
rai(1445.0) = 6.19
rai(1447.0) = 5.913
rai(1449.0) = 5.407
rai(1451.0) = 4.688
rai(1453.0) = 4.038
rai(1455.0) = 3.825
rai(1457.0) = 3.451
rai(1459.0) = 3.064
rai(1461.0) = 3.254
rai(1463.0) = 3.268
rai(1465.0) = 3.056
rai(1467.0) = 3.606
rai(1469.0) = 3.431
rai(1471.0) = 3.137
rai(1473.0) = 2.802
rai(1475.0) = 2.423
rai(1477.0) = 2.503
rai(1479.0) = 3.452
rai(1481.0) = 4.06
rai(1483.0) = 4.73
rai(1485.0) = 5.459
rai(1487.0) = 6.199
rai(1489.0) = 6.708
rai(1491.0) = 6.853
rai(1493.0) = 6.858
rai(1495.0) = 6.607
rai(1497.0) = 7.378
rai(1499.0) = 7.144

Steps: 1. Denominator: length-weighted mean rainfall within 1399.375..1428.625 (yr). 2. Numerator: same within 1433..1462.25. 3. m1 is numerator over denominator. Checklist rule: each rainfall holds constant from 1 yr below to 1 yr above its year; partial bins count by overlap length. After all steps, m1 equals 0.75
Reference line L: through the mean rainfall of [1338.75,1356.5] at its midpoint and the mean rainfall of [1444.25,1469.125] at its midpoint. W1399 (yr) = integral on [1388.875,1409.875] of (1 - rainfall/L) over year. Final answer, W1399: -4.6 yr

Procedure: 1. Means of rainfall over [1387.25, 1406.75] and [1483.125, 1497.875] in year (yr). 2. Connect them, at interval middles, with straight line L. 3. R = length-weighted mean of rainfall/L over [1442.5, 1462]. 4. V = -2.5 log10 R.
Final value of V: 0.39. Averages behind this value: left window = 6.61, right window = 6.46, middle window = 4.55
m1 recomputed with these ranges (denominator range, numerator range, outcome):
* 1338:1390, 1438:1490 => 0.65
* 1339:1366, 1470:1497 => 0.72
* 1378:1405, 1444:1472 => 0.61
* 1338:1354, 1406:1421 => 1.09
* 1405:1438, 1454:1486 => 0.47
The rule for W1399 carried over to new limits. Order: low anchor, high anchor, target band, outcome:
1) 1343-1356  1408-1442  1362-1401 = 1.6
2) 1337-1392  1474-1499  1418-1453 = -5.0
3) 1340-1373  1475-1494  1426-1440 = -4.1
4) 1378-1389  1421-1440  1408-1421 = -0.3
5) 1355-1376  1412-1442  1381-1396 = 1.0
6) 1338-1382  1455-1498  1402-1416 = -3.3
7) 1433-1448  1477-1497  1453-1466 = 6.1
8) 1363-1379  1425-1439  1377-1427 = 1.6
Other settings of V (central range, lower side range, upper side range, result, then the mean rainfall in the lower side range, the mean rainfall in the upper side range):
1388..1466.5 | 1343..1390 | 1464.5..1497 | -0.11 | 6.73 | 4.6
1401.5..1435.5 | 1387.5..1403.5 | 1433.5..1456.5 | -0.17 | 6.56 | 5.92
